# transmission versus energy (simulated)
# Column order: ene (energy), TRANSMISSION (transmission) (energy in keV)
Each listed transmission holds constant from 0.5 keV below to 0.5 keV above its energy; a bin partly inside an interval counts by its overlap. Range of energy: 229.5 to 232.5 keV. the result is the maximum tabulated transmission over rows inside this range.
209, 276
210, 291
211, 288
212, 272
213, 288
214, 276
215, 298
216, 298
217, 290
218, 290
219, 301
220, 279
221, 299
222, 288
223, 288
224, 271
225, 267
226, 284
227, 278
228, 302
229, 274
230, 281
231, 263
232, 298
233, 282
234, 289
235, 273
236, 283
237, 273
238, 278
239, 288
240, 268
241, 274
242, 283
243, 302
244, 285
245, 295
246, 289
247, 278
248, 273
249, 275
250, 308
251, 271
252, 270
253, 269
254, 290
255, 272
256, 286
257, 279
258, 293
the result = 298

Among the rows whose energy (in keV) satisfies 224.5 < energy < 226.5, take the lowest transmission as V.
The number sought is 267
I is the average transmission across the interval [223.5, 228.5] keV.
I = 280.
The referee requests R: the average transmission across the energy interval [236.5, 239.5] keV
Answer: 280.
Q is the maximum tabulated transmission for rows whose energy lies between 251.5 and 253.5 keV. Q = 270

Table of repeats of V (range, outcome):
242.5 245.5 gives 285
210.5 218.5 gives 272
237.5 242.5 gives 268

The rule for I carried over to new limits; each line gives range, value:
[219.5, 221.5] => 289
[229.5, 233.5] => 281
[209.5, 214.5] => 283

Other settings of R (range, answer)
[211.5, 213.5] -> 280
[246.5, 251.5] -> 281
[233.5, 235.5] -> 281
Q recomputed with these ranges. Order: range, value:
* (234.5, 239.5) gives 288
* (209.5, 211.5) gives 291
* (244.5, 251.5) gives 308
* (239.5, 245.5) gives 302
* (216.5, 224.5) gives 301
